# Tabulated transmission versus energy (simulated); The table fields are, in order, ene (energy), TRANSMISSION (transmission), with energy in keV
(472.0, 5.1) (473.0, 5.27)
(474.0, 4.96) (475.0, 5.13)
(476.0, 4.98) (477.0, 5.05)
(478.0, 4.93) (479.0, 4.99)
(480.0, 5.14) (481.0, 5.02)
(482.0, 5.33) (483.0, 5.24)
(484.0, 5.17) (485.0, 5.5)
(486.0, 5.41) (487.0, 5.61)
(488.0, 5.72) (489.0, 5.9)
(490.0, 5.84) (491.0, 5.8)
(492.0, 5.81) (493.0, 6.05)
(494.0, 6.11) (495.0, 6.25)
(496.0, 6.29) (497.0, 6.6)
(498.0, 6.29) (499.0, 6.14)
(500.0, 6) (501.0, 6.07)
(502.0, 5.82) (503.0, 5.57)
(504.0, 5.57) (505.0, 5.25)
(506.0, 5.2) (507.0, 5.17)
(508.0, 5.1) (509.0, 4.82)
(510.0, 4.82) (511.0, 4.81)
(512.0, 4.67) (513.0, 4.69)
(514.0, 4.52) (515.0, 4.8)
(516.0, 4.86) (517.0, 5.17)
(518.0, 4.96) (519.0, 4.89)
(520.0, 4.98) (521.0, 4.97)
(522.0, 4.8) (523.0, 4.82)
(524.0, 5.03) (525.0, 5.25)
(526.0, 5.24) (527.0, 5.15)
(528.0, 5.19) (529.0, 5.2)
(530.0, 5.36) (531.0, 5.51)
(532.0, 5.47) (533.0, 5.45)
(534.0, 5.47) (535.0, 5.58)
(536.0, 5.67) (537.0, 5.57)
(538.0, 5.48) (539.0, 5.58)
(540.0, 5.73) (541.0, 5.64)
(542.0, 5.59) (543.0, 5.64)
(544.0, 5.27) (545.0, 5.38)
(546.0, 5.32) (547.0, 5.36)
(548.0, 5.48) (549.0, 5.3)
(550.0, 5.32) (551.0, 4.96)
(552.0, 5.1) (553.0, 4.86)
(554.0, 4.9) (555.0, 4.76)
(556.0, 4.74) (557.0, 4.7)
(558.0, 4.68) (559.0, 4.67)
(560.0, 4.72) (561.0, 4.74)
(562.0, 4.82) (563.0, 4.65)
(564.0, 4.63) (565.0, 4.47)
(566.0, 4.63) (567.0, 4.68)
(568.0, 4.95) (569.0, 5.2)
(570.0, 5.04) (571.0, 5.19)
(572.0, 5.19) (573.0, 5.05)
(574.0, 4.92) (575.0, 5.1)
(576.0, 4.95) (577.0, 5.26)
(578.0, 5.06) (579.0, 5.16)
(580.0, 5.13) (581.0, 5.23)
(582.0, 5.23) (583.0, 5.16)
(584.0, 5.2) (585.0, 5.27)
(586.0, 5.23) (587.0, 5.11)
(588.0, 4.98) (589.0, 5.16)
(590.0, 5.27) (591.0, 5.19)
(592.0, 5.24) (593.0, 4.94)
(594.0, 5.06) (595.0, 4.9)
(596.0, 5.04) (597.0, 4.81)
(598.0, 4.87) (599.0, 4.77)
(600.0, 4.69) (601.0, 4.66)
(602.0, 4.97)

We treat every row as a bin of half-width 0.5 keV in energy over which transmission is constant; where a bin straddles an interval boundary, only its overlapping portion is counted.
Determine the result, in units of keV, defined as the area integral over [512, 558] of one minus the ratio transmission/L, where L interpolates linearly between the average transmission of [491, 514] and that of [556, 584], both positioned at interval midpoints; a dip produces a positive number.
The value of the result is 0.7 keV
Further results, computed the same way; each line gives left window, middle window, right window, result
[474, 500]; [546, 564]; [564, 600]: 0.9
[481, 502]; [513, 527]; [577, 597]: 1.7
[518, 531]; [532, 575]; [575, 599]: -0.3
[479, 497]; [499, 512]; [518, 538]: 0.3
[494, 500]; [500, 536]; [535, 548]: 4.5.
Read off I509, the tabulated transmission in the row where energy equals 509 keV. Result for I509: 4.82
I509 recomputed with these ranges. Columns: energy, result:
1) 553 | 4.86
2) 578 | 5.06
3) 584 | 5.2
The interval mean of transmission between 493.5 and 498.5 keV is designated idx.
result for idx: 6.31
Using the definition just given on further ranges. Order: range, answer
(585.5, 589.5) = 5.12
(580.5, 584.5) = 5.21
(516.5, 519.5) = 5.01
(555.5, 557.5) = 4.72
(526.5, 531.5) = 5.28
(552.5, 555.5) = 4.84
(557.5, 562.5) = 4.73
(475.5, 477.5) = 5.02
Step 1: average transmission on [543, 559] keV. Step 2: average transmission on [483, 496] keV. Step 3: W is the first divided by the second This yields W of 0.88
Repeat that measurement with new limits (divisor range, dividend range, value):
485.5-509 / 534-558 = 0.91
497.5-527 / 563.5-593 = 0.98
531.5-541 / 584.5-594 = 0.93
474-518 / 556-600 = 0.92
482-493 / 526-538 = 0.97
